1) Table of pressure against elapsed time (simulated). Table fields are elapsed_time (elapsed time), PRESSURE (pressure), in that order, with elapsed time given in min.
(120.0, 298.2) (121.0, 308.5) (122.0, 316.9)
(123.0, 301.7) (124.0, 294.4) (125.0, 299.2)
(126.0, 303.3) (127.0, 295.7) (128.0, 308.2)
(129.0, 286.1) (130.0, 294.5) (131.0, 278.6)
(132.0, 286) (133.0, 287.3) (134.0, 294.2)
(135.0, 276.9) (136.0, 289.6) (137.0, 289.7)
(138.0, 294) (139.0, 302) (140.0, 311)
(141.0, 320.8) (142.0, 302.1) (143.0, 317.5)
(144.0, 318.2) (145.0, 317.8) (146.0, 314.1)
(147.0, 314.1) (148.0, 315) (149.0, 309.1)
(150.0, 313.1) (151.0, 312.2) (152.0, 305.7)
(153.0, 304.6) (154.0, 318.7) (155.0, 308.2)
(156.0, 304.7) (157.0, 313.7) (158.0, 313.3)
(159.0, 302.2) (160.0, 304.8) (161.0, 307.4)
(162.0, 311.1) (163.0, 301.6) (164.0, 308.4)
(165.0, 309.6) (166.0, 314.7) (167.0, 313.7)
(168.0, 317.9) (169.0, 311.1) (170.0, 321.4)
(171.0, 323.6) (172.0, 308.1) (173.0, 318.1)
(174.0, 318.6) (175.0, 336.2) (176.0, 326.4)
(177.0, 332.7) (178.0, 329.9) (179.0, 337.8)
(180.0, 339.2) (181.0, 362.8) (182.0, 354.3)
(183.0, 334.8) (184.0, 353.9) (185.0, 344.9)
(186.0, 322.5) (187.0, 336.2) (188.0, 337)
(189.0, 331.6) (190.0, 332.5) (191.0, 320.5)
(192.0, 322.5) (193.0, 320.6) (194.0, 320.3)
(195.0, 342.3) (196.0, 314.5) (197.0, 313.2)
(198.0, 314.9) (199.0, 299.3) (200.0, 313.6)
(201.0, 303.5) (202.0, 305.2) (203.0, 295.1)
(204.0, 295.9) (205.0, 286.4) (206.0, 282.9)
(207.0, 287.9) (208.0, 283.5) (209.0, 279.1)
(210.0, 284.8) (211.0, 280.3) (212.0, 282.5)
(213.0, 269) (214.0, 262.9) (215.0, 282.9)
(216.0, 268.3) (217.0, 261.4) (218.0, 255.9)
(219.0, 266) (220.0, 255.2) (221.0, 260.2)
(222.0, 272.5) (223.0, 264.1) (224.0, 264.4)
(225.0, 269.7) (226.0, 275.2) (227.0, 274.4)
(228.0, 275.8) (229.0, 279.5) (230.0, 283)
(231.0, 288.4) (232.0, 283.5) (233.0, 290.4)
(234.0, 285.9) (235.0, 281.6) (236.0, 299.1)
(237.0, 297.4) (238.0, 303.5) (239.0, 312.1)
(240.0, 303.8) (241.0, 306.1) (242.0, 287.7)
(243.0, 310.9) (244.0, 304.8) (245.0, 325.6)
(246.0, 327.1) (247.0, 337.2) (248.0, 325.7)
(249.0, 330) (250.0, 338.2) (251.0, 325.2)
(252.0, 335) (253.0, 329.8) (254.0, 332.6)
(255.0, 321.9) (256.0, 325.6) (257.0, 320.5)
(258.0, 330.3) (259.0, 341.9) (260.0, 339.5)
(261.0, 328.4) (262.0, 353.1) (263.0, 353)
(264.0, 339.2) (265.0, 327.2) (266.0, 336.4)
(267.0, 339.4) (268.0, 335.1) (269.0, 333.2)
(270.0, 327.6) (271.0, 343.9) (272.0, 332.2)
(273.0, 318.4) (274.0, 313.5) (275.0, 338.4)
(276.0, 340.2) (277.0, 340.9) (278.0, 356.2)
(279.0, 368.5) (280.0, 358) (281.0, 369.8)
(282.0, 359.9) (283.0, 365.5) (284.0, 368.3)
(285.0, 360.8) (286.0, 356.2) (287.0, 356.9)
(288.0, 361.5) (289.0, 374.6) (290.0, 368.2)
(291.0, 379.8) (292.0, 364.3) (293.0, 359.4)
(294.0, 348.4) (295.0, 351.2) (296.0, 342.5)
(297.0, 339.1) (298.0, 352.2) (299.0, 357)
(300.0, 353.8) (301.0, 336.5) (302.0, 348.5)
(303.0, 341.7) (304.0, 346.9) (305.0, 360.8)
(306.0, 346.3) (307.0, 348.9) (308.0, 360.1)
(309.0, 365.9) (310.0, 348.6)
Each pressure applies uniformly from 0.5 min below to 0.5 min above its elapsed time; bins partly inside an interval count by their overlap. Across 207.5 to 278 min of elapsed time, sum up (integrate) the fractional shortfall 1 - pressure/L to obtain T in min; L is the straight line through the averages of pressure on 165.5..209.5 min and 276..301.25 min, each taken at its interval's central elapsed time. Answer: 7.24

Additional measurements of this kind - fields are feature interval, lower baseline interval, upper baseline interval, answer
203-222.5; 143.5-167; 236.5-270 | 2.7 min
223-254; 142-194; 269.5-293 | 3.6 min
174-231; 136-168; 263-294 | 4.0 min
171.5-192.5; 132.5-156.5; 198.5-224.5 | -3.1 min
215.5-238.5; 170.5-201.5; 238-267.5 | 3.6 min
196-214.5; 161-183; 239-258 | 1.8 min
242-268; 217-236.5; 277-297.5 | -1.3 min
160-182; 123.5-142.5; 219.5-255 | -1.9 min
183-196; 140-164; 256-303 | -0.4 min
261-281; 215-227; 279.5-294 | 0.0 min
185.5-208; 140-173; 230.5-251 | -0.2 min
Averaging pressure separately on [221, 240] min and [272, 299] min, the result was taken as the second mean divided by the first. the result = 1.2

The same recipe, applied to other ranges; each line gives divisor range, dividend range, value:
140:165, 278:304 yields 1.15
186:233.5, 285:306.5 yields 1.22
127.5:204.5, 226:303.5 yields 1.05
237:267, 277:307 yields 1.09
